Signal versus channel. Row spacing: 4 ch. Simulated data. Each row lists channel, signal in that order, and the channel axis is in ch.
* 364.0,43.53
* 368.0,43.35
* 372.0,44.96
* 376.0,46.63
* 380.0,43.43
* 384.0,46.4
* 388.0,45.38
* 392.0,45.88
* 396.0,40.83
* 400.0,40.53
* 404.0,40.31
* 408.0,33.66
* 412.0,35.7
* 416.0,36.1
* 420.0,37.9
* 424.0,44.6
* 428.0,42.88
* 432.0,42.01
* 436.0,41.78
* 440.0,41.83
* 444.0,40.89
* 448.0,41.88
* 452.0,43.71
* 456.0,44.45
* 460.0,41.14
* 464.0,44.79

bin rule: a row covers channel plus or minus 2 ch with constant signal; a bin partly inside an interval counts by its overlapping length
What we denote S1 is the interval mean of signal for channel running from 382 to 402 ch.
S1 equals 43.8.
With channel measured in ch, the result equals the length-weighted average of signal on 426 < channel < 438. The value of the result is 42.2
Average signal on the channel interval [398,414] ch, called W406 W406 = 37.5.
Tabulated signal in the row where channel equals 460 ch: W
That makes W 41.14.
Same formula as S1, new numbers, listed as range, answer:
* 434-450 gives 41.6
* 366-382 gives 44.6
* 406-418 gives 35.2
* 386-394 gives 45.6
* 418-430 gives 41.8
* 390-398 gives 43.4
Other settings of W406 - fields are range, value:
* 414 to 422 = 37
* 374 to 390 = 45.5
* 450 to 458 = 44.1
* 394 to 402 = 40.7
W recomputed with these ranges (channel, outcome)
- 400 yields 40.53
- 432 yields 42.01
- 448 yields 41.88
